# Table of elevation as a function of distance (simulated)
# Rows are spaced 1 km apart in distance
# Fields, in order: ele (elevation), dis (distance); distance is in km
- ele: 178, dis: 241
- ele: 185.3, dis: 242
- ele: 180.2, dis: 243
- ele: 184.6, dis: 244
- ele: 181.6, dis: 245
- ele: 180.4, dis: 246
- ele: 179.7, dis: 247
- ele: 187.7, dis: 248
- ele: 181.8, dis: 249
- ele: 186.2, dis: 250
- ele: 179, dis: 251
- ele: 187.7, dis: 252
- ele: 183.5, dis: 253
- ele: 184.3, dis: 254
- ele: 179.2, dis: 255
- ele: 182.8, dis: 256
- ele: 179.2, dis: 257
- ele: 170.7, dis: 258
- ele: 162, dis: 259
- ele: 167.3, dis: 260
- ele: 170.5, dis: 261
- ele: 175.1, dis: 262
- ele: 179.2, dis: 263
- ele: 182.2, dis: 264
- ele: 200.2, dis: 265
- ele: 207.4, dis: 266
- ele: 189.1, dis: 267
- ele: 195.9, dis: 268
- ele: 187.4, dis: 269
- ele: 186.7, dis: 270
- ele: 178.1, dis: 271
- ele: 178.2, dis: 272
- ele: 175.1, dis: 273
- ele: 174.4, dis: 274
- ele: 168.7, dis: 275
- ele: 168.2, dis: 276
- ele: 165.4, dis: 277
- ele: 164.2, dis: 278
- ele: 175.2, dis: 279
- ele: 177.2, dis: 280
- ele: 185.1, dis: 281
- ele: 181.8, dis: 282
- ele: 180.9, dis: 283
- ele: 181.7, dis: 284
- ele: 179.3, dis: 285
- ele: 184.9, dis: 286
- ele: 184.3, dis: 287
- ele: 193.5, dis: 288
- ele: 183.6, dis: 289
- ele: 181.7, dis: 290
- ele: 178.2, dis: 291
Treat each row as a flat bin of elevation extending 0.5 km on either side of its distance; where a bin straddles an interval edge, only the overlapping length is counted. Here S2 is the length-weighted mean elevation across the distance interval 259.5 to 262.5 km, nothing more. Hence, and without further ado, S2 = 171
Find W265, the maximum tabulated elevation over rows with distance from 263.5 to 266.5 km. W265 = 207.4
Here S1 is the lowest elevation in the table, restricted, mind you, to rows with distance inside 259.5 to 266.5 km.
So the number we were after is 167.3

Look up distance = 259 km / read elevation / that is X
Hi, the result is 162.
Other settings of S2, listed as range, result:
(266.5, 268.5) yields 192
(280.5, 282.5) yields 183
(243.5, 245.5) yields 183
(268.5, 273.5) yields 181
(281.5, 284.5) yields 181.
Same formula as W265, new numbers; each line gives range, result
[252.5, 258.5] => 184.3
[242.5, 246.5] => 184.6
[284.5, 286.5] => 184.9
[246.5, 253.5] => 187.7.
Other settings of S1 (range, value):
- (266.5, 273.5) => 175.1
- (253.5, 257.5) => 179.2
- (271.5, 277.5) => 165.4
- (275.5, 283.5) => 164.2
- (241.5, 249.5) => 179.7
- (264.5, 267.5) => 189.1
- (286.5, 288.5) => 184.3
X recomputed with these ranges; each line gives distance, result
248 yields 187.7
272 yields 178.2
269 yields 187.4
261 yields 170.5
